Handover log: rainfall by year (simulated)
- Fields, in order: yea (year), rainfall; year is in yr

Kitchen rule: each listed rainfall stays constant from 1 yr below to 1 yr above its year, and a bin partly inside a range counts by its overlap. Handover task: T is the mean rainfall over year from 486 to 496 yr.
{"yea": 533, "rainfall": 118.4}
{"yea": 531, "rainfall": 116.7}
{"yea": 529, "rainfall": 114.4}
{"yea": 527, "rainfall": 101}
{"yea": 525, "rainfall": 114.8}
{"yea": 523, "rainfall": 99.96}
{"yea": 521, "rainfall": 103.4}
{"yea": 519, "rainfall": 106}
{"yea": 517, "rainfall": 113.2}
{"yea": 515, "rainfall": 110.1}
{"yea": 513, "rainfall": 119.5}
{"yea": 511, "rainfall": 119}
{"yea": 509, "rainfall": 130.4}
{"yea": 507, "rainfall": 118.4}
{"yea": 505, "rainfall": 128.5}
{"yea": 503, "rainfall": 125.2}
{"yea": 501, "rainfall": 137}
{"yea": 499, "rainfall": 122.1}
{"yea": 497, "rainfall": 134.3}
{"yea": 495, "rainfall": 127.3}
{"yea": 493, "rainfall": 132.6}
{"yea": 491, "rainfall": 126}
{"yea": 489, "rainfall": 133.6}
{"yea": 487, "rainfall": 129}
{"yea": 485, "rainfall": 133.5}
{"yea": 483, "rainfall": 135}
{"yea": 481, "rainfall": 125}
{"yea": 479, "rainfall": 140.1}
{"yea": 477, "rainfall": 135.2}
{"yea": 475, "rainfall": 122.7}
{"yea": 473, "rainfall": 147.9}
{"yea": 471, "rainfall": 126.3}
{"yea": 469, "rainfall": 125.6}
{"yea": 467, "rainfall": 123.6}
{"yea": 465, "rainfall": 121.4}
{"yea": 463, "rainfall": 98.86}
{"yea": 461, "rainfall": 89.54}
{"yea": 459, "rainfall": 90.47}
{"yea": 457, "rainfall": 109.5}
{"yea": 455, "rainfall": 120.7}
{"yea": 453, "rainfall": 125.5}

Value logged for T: 130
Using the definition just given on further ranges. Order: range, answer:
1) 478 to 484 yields 133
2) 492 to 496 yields 130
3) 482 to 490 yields 133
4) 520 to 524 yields 102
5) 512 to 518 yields 114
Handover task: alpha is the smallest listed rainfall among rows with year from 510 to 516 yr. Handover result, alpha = 110.1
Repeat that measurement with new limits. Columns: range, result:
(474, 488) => 122.7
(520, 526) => 99.96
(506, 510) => 118.4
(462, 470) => 98.86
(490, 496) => 126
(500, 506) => 125.2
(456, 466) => 89.54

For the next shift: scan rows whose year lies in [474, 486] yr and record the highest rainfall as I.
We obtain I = 140.1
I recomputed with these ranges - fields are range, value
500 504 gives 137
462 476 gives 147.9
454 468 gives 123.6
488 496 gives 133.6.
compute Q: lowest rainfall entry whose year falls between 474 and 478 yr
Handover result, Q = 122.7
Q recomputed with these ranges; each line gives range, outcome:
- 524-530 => 101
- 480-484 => 125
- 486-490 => 129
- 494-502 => 122.1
